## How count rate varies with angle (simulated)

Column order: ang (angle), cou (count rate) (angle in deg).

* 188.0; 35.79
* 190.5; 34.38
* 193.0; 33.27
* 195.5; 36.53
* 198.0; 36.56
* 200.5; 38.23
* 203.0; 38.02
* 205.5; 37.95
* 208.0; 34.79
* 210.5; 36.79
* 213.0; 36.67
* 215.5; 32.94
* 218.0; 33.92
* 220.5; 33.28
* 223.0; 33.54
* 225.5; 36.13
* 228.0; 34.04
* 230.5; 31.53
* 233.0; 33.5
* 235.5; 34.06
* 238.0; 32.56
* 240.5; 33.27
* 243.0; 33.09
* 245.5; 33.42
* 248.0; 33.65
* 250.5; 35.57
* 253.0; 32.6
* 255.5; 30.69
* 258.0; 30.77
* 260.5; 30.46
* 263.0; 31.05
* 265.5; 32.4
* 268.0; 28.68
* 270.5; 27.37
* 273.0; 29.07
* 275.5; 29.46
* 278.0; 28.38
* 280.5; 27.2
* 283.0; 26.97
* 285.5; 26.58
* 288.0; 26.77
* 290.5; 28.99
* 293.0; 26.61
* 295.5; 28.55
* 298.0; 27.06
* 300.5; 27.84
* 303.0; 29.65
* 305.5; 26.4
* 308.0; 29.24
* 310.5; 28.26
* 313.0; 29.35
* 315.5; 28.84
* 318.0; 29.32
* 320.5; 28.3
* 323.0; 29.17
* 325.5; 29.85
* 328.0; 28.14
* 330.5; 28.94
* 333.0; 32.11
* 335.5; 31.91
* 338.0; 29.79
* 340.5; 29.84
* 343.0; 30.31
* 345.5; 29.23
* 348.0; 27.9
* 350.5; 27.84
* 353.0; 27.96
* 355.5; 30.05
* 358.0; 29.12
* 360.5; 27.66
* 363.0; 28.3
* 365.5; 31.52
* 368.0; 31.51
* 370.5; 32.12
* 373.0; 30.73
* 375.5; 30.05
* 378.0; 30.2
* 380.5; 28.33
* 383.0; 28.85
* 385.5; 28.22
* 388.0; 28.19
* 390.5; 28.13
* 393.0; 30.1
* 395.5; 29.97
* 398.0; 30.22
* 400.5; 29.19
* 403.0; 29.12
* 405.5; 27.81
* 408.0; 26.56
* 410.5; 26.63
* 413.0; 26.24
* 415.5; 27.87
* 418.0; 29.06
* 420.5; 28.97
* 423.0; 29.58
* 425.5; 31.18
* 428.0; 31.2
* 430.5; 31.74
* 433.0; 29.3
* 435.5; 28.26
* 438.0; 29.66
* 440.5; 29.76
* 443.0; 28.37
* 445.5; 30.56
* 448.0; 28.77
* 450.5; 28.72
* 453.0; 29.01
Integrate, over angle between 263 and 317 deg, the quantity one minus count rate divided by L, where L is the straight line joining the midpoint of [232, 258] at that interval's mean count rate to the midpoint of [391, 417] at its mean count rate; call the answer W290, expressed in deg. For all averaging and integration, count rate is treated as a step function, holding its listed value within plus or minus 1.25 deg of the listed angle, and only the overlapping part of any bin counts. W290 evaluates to 5.8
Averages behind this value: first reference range 33.1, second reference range 28.4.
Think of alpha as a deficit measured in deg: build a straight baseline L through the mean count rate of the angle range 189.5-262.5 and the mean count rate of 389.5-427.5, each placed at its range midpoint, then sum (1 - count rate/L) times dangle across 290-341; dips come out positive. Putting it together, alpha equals 4.1 deg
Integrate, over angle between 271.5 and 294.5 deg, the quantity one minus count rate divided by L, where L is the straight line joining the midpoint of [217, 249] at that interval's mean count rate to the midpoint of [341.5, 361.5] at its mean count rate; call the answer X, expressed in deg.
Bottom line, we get 2.7 deg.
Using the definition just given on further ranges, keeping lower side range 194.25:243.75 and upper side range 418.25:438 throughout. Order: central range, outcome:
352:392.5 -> 2.36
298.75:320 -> 2.72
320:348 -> 2.12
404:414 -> 1.16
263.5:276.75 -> 1.65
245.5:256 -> 0.25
